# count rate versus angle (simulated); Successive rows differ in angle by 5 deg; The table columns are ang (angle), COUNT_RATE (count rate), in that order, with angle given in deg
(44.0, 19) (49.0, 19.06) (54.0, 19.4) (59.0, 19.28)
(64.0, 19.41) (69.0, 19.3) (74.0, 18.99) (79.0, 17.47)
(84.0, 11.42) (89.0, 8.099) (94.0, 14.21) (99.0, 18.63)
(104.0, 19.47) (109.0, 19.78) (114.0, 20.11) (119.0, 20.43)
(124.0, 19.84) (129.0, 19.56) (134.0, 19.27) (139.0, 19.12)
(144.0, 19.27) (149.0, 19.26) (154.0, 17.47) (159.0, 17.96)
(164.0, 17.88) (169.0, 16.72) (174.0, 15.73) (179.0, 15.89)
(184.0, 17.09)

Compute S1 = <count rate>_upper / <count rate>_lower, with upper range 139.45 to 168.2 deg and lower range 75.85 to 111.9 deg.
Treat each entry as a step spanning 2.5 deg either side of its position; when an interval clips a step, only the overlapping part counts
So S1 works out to 1.17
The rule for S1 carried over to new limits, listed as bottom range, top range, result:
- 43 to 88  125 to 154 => 1.08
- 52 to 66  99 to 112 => 1.00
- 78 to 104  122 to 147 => 1.36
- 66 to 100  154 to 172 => 1.14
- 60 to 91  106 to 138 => 1.23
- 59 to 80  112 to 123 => 1.07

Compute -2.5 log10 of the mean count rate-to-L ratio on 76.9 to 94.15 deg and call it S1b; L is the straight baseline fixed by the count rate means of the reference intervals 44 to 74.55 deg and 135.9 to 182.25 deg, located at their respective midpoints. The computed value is 0.45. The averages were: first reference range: 19.2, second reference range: 17.7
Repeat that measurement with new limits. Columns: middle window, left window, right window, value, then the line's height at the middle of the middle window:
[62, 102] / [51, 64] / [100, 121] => 0.222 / 19.6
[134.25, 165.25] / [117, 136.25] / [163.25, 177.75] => -0.029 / 18.1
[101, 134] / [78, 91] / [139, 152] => -0.248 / 15.8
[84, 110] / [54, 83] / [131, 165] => 0.206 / 18.6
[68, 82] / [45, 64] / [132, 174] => 0.045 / 19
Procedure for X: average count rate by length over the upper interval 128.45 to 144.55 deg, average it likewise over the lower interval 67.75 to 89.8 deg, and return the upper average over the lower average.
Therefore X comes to 1.26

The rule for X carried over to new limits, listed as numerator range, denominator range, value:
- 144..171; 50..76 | 0.93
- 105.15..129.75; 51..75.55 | 1.03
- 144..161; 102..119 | 0.92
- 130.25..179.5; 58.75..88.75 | 1.07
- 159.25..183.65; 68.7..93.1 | 1.14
